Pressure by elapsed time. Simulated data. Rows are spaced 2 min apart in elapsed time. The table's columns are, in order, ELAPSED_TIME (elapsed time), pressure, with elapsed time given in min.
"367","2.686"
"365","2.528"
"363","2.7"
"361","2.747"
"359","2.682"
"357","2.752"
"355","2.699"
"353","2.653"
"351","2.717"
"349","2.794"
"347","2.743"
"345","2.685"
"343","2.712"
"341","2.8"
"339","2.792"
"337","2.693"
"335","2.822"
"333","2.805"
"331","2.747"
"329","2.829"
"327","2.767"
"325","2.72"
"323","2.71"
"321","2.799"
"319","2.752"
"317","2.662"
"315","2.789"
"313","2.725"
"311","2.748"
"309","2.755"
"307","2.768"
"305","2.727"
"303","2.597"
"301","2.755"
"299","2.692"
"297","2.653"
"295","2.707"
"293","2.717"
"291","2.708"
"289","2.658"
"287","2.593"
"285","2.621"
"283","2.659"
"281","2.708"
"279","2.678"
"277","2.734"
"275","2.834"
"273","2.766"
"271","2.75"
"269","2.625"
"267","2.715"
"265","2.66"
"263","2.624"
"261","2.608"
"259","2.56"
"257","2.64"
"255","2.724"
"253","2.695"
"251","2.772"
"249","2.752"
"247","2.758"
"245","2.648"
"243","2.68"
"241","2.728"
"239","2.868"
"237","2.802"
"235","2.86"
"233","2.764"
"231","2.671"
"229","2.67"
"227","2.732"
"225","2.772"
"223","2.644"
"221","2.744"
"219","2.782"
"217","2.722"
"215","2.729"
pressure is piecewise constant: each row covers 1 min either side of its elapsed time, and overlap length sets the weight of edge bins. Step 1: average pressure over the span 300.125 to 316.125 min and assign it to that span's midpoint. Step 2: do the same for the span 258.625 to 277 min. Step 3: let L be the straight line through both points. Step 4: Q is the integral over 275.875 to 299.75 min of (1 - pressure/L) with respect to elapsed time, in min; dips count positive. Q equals 0.3 min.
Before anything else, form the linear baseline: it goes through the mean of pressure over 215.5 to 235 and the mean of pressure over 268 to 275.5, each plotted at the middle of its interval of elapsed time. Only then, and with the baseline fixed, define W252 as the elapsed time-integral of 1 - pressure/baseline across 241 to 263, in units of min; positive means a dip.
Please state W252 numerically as 0.4 min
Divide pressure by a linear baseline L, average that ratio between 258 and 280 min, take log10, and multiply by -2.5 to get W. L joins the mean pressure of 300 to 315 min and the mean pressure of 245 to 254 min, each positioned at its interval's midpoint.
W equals 0.02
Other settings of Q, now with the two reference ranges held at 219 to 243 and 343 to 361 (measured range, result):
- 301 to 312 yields 0.0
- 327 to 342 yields -0.3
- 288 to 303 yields 0.2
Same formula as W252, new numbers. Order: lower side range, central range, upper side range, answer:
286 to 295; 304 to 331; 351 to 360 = -0.7 min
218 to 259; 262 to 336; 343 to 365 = 0.0 min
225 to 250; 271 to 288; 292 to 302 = 0.1 min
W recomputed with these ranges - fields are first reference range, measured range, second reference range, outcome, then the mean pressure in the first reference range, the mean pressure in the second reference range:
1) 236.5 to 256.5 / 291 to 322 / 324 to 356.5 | 0.01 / 2.74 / 2.75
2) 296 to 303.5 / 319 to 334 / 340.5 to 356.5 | -0.03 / 2.68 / 2.72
